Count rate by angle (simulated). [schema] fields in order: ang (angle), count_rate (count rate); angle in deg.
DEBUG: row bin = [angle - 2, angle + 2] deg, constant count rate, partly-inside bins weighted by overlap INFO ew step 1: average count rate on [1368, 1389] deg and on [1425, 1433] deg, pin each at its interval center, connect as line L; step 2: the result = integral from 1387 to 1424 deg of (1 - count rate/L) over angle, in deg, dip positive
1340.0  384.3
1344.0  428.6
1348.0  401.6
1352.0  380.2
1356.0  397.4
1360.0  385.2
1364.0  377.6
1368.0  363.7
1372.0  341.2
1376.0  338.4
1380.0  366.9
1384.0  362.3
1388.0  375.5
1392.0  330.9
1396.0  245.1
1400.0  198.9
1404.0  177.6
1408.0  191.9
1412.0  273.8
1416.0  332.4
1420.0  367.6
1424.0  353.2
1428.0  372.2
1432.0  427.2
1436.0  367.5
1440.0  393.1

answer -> 9.5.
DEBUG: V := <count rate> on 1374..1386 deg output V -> 356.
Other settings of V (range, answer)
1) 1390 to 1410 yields 229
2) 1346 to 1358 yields 393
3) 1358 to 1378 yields 361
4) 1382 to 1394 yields 356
